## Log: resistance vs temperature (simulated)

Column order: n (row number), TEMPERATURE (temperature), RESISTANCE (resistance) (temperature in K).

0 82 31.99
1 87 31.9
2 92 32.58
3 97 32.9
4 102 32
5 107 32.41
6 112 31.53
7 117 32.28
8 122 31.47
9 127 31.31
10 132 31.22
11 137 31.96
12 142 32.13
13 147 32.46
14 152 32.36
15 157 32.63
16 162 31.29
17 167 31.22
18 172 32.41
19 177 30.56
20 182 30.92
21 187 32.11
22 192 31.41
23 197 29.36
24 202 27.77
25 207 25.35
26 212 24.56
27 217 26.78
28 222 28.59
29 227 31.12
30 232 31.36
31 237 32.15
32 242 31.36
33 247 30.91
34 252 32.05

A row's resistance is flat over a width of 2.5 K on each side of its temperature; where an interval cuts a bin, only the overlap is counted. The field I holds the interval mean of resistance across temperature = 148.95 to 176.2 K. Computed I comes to 31.9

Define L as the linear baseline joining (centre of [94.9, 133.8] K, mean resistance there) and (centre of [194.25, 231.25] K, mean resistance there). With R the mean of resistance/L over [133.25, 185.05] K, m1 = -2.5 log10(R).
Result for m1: -0.06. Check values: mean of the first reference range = 31.9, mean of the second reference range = 27.8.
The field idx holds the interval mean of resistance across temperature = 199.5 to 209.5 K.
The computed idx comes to 26.6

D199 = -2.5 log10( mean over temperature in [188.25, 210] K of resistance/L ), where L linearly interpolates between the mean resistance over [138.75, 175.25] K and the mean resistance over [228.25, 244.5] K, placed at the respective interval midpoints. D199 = 0.12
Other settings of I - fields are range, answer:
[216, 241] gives 30.3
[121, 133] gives 31.3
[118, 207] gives 31.2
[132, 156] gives 32.1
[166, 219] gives 29.3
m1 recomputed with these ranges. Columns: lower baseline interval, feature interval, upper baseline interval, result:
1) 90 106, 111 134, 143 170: 0.02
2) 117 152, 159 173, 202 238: -0.04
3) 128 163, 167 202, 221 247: 0.02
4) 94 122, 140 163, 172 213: -0.05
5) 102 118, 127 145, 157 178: 0.00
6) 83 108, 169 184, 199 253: -0.03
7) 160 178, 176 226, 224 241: 0.10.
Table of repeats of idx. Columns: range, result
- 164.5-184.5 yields 31.3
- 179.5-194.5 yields 31.5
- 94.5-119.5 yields 32.2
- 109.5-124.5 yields 31.8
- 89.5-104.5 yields 32.5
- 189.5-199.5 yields 30.4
